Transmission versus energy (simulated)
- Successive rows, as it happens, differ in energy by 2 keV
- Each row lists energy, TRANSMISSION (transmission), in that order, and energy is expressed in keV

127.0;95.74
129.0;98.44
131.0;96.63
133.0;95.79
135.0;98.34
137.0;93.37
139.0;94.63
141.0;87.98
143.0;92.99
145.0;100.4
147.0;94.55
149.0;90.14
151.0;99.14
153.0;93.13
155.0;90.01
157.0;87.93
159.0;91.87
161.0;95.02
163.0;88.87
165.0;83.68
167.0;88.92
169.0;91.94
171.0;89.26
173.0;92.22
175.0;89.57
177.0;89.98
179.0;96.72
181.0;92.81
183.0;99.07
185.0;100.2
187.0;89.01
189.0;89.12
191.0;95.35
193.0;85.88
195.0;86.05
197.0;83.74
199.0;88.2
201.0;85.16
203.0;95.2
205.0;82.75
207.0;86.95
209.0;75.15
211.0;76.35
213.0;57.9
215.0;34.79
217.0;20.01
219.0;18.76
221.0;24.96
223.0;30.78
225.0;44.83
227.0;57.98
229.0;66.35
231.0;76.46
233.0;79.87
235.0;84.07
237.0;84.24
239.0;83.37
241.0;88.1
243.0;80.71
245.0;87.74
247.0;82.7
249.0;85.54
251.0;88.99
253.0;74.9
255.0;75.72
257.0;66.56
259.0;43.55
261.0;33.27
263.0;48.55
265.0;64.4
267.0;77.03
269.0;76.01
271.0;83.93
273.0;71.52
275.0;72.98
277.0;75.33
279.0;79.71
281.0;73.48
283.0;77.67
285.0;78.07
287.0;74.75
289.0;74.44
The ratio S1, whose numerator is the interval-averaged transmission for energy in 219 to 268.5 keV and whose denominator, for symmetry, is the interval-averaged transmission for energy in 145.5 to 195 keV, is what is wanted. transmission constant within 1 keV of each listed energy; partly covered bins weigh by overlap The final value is 0.73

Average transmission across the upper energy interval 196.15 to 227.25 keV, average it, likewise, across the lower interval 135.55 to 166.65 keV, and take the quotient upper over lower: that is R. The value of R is 0.65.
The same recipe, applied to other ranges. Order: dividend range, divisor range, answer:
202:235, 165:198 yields 0.65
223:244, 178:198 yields 0.79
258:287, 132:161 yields 0.73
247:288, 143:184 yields 0.77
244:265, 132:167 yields 0.74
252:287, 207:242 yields 1.16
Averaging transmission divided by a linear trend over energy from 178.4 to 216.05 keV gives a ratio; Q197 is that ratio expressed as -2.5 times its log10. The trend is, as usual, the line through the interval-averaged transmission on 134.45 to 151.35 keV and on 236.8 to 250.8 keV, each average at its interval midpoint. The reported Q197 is 0.07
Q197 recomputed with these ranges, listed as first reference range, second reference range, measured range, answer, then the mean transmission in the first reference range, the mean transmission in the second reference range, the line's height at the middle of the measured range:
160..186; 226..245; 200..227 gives 0.43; 92.2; 78.4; 83.3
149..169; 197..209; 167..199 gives -0.03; 91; 86.3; 88.4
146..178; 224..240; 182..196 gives -0.10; 91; 72.1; 83.7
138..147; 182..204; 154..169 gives 0.04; 94.1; 90.6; 92.8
